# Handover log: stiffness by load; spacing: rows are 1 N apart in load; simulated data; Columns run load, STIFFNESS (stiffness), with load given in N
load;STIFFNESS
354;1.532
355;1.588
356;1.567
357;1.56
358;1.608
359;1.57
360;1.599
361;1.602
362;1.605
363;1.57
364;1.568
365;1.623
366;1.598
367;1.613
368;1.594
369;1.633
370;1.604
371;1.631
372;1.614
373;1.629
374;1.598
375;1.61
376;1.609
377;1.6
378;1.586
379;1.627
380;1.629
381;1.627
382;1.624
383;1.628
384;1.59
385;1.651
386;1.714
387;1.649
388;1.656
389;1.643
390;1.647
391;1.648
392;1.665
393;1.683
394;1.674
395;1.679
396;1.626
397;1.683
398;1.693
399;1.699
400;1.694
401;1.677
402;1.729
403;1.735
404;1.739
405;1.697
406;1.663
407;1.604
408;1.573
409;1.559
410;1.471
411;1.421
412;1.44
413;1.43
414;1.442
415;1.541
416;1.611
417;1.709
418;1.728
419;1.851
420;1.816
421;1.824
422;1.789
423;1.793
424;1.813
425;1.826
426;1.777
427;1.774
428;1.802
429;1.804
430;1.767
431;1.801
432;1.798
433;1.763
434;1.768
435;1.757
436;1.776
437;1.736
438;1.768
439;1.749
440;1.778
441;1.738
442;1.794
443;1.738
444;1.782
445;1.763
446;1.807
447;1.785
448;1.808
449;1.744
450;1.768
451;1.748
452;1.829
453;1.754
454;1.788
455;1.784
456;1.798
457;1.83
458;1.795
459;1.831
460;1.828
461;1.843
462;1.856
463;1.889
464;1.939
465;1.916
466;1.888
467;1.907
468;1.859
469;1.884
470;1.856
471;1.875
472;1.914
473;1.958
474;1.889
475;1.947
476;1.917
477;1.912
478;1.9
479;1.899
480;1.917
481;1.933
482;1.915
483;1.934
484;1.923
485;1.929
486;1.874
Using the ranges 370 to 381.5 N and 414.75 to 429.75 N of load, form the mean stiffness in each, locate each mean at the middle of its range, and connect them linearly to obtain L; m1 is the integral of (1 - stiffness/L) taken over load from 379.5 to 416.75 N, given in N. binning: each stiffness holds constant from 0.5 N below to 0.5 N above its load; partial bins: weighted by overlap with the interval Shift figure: 1.3 N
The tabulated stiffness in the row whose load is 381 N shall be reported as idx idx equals 1.627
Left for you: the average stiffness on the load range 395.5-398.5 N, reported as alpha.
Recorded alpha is 1.67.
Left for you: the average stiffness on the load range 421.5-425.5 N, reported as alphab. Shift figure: 1.81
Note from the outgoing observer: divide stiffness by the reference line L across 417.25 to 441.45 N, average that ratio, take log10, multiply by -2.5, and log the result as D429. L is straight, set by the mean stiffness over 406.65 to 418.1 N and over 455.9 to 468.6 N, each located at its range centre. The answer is -0.09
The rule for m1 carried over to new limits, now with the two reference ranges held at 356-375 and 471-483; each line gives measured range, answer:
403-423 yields 1.2 N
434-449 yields 0.4 N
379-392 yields 0.1 N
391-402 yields 0.1 N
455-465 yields 0.1 N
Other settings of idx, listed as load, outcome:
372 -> 1.614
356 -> 1.567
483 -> 1.934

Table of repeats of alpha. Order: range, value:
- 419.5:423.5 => 1.81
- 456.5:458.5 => 1.81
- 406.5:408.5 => 1.59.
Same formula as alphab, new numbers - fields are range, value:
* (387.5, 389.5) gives 1.65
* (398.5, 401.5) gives 1.69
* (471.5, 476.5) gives 1.93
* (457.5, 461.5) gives 1.82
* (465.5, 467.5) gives 1.9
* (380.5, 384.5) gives 1.62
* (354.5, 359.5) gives 1.58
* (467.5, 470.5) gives 1.87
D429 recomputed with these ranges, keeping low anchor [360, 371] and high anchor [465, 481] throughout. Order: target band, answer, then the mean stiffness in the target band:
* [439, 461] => 0.032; 1.79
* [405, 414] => 0.133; 1.53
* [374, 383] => 0.017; 1.61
